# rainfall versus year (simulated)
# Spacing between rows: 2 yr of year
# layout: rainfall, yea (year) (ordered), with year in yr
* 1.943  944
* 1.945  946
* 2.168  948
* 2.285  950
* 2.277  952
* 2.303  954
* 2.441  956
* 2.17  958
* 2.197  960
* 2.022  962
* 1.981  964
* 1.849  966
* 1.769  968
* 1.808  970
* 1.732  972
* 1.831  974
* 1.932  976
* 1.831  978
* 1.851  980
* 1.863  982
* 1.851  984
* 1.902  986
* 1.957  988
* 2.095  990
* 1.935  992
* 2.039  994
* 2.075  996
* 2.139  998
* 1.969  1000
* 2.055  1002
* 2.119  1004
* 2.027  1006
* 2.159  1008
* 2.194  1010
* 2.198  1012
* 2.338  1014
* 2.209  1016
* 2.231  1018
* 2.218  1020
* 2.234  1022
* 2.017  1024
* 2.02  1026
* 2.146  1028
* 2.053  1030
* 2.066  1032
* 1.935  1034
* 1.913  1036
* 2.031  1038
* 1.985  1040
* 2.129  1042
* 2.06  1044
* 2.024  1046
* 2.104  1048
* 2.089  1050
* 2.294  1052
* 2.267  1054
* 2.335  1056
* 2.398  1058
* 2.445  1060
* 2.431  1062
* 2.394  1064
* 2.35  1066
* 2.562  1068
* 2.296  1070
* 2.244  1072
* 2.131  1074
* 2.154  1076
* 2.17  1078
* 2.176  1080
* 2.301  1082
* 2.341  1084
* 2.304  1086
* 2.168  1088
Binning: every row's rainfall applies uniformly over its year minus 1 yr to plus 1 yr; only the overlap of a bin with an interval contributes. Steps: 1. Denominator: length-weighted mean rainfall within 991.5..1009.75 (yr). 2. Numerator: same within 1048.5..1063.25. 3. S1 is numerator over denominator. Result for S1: 1.12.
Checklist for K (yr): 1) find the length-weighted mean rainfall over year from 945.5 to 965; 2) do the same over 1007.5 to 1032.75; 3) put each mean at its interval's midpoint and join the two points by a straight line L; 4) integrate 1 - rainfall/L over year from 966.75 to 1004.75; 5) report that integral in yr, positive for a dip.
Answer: 4.2 yr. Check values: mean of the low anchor 2.18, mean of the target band 1.93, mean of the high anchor 2.16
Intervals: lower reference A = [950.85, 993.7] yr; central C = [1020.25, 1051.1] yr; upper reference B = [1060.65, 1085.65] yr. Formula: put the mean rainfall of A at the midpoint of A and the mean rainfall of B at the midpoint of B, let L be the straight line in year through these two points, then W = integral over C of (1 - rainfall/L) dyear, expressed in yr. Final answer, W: 1.7 yr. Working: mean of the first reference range 1.98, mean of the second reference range 2.3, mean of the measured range 2.06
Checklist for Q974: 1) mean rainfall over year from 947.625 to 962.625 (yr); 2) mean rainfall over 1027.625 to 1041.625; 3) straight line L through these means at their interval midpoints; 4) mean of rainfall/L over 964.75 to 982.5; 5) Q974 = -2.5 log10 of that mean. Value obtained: 0.194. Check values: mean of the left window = 2.24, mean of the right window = 2.02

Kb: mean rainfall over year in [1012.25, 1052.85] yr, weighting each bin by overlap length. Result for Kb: 2.11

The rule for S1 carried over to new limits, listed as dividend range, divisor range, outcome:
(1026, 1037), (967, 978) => 1.11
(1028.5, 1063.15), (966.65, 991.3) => 1.15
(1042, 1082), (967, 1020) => 1.12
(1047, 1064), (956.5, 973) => 1.18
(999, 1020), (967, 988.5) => 1.17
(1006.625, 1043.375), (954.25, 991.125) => 1.08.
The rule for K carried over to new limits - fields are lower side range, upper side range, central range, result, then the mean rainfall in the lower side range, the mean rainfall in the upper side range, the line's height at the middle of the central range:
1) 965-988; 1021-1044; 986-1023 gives -3.2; 1.84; 2.05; 1.95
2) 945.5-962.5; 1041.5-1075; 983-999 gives 1.7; 2.21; 2.27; 2.23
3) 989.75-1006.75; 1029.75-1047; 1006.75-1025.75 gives -1.4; 2.05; 2.02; 2.04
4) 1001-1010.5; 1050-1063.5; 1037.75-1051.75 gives 1.3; 2.11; 2.34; 2.29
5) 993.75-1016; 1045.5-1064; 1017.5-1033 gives 0.5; 2.13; 2.28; 2.19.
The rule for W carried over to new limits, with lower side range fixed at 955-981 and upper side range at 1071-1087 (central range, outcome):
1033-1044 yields 0.64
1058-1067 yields -0.89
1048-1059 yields -0.49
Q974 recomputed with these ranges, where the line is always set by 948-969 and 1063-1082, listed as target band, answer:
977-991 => 0.14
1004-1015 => 0.01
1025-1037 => 0.10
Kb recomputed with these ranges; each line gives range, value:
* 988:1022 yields 2.12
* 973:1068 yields 2.11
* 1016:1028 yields 2.15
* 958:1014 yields 1.99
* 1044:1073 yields 2.29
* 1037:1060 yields 2.17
